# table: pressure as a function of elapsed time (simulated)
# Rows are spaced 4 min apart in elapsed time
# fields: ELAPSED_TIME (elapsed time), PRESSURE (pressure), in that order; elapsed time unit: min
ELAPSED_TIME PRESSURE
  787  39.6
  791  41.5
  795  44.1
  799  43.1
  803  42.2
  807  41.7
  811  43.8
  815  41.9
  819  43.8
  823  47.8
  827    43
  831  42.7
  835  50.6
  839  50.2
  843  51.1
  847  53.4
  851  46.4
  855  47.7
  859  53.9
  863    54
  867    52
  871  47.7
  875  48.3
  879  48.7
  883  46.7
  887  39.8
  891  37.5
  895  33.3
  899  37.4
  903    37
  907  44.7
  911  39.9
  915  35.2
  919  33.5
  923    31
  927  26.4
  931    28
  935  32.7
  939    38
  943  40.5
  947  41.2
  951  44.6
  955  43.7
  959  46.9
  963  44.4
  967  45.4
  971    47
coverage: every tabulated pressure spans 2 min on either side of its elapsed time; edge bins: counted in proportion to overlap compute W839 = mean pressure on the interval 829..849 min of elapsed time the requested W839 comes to 49.6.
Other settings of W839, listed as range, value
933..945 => 37.1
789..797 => 42.8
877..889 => 45.1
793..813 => 43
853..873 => 51.1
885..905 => 37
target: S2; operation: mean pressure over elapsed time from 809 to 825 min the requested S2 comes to 44.3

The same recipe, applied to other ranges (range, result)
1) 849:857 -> 47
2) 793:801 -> 43.6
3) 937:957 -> 41.6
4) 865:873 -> 49.9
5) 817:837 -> 45.6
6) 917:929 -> 30.3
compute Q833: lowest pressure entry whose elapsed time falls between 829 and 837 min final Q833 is 42.7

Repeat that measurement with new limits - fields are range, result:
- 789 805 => 41.5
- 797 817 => 41.7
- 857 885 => 46.7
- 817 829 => 43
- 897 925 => 31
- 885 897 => 33.3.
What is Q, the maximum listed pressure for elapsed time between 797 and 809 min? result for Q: 43.1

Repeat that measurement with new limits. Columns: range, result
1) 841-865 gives 54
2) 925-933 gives 28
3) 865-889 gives 52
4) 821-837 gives 50.6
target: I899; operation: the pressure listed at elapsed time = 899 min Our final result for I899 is 37.4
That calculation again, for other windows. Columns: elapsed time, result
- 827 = 43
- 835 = 50.6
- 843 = 51.1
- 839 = 50.2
